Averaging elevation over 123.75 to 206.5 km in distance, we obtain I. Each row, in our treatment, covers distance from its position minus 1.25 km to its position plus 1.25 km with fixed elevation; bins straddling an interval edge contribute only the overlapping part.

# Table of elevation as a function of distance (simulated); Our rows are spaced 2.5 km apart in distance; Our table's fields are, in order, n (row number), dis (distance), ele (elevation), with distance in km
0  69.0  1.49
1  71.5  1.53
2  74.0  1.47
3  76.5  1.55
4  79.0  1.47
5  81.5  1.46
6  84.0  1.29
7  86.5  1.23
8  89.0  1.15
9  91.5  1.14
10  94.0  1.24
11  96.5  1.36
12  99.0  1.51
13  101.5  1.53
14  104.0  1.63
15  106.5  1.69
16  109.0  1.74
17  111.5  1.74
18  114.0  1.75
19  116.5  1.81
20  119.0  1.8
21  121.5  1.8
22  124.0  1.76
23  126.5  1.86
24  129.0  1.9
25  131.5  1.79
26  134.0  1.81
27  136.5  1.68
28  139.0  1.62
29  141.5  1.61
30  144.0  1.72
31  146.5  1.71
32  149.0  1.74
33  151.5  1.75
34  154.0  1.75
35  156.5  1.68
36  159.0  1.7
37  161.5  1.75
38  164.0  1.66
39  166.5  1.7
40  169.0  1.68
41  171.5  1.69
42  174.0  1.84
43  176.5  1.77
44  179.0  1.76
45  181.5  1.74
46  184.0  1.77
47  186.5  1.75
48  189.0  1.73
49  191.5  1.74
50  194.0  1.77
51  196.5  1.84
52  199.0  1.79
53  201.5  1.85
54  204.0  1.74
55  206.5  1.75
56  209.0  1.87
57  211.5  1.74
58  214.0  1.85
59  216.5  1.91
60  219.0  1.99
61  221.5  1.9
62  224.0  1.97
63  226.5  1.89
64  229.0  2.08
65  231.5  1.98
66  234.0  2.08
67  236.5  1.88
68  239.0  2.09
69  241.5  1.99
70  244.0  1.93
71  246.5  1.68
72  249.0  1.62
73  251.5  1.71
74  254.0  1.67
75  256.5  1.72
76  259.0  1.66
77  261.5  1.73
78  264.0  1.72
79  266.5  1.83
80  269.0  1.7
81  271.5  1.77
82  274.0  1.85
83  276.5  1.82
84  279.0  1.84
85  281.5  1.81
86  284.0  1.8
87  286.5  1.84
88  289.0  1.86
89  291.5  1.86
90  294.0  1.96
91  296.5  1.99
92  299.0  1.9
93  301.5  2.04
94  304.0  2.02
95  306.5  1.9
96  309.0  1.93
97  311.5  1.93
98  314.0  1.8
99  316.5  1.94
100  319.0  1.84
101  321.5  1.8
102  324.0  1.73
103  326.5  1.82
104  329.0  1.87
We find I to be 1.75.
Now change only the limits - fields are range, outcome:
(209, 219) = 1.86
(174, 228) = 1.82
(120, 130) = 1.83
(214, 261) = 1.87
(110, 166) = 1.74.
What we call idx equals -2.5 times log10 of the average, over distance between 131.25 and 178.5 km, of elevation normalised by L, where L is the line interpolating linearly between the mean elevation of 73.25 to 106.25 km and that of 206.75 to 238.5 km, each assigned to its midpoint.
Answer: -0.04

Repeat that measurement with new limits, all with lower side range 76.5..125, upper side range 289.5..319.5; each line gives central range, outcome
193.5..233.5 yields -0.08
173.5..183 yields -0.06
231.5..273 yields 0.01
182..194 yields -0.03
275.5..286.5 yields 0.04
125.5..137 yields -0.14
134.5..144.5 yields -0.04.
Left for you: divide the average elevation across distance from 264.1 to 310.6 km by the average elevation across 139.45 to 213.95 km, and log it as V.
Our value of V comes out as 1.1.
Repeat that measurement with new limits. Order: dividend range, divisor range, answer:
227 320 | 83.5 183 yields 1.12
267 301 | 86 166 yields 1.12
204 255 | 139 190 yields 1.09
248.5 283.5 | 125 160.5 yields 1.01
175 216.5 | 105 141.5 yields 1.01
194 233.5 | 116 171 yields 1.08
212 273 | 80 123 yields 1.21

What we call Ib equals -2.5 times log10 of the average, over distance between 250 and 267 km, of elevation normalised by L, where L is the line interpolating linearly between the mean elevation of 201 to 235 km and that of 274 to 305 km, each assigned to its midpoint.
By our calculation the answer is 0.11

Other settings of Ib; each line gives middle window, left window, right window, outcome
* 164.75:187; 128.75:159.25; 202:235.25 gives 0.04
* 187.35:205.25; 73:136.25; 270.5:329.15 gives -0.04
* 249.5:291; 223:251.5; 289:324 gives 0.08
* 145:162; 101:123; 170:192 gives 0.01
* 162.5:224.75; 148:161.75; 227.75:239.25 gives 0.05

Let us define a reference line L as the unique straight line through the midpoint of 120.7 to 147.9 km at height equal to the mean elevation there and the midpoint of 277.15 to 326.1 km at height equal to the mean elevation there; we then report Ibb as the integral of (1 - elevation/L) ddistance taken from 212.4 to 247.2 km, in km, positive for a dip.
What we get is -2.31 km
